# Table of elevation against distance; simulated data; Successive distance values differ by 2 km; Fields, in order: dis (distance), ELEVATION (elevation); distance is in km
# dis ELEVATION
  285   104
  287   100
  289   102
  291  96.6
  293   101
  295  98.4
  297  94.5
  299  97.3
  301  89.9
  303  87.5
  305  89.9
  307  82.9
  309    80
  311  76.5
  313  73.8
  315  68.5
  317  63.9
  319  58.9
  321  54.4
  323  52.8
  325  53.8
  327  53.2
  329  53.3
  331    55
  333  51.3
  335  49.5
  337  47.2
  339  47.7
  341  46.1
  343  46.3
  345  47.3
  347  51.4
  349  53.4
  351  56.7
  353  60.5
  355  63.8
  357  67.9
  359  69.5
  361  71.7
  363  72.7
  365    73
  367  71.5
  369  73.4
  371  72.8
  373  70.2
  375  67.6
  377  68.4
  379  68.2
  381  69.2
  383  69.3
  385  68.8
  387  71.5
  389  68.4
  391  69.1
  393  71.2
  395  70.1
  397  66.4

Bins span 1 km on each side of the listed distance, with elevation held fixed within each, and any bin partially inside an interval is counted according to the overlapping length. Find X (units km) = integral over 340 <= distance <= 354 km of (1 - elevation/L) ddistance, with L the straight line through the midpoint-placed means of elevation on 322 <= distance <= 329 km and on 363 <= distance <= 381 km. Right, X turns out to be 2.22 km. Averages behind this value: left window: 53.3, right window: 70.7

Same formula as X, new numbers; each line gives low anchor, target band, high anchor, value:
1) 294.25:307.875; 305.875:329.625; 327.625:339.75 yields 2.1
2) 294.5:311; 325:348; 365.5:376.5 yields 8.6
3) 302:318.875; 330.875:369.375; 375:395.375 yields 7.4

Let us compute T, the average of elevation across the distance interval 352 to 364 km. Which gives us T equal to 67.7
